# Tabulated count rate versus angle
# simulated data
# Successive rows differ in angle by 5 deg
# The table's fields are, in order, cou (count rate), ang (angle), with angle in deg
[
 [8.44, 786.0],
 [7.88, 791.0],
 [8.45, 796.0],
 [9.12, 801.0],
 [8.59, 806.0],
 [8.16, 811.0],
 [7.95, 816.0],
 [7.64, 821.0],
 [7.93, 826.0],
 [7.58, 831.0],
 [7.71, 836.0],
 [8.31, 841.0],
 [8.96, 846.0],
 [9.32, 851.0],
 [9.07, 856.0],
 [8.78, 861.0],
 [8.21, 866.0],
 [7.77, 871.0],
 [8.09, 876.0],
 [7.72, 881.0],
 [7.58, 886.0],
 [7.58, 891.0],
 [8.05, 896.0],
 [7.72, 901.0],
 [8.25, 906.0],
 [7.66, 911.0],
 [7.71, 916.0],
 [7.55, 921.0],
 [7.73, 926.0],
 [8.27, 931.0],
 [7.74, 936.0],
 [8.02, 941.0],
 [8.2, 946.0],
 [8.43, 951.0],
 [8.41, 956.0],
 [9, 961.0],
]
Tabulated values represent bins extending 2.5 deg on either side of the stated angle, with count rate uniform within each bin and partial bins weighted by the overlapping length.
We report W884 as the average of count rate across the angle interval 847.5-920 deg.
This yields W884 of 8.11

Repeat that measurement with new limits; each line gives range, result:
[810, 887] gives 8.19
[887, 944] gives 7.84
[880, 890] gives 7.63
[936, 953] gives 8.14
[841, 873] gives 8.67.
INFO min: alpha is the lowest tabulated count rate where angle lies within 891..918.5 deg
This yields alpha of 7.58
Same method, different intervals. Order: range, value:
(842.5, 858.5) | 8.96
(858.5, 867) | 8.21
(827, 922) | 7.55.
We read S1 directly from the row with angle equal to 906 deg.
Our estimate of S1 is 8.25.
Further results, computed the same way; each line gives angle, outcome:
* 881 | 7.72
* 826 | 7.93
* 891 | 7.58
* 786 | 8.44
